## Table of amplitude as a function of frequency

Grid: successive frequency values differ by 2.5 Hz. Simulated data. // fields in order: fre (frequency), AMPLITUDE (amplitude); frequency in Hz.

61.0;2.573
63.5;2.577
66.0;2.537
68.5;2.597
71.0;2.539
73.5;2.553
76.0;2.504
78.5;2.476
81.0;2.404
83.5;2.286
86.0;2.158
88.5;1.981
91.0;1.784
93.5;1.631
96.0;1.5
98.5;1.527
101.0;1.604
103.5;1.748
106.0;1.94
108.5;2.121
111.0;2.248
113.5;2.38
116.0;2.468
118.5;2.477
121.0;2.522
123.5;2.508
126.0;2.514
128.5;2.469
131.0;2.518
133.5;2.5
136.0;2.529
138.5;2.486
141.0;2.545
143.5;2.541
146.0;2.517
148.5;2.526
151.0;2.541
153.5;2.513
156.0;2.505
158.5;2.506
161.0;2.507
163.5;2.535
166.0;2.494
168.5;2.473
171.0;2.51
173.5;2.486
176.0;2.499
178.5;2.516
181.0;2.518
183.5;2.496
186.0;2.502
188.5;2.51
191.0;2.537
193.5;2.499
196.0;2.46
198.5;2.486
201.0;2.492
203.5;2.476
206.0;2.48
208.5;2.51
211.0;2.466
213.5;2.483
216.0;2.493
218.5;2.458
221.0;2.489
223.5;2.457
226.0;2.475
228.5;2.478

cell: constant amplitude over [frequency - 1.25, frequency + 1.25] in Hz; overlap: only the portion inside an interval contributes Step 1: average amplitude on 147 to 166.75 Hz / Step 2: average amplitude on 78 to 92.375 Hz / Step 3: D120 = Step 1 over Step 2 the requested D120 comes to 1.2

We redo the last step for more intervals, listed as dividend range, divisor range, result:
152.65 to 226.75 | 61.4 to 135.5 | 1.11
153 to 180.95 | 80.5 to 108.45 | 1.34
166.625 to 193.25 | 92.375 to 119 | 1.28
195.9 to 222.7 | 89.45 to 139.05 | 1.14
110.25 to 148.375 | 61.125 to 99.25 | 1.12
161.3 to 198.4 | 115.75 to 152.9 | 1.00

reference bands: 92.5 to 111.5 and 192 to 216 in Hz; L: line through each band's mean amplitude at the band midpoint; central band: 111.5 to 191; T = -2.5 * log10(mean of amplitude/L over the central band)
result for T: -0.19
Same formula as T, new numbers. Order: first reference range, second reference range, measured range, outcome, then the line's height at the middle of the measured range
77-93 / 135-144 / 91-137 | 0.10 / 2.35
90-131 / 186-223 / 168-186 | -0.06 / 2.38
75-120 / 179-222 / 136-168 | -0.10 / 2.29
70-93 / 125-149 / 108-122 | 0.02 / 2.42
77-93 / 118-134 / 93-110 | 0.31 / 2.3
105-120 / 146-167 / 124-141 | -0.05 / 2.39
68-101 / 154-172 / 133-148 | -0.06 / 2.39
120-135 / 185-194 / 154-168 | 0.00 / 2.51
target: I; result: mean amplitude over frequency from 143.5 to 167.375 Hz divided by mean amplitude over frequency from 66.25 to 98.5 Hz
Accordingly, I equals 1.2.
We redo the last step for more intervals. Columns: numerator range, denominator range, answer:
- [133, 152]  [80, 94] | 1.23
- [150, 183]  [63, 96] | 1.10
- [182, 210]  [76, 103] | 1.28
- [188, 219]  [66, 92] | 1.06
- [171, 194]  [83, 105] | 1.40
